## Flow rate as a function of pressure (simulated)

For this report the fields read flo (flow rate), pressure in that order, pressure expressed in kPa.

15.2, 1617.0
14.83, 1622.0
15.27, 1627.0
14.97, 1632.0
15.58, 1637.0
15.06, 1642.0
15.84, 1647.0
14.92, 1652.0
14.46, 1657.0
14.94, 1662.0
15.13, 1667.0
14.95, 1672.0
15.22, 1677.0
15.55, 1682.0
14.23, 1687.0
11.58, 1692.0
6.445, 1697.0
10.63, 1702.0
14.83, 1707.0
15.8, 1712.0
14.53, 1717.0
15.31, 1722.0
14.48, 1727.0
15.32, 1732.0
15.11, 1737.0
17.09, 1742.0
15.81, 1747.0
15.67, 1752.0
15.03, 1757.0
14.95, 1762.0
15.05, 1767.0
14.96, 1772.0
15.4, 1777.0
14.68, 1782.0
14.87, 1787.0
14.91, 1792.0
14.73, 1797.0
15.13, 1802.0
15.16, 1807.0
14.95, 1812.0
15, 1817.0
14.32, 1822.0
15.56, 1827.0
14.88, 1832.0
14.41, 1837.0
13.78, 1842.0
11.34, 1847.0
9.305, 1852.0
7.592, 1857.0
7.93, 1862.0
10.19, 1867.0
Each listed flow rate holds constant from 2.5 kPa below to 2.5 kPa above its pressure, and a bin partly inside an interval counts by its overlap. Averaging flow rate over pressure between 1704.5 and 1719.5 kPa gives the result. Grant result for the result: 15.1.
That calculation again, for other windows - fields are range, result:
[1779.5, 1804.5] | 14.9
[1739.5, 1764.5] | 15.7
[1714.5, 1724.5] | 14.9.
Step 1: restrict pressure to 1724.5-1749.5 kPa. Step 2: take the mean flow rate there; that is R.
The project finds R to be 15.6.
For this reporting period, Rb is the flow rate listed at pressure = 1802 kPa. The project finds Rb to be 15.13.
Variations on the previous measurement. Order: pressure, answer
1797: 14.73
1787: 14.87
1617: 15.2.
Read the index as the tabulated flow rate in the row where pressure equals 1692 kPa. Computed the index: 11.58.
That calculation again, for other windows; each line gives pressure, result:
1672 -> 14.95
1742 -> 17.09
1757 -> 15.03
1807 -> 15.16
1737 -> 15.11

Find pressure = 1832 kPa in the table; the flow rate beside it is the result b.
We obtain 14.88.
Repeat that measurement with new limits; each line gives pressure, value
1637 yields 15.58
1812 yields 14.95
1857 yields 7.592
